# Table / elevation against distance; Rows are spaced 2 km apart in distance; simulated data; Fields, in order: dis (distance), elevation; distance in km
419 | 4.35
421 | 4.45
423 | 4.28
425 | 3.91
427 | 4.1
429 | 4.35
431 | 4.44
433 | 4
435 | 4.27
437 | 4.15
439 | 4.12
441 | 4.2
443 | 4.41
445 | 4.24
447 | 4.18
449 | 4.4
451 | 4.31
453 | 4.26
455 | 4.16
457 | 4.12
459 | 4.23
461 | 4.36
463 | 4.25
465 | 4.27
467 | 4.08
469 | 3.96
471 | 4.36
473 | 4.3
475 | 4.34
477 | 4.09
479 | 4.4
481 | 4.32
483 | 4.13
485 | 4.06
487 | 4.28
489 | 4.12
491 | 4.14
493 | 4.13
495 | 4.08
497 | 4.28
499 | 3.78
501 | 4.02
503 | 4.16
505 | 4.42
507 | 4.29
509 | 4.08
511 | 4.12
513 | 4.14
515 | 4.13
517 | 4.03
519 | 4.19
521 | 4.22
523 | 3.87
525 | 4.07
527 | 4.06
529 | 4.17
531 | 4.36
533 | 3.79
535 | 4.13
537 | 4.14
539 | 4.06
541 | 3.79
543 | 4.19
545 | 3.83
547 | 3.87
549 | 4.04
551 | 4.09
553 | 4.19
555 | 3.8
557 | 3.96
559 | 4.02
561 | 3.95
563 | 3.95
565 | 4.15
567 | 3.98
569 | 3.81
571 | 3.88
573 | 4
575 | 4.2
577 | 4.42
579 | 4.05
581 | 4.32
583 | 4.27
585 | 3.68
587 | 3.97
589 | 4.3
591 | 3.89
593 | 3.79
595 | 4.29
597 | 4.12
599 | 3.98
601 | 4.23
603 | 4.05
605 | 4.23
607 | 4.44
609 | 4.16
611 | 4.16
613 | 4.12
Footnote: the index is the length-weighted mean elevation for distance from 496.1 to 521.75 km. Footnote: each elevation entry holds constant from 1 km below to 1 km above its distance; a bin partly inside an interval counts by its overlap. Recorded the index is 4.14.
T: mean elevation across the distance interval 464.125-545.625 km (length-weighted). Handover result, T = 4.13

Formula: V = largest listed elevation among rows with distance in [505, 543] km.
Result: 4.42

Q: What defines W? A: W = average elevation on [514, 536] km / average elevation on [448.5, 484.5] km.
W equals 0.97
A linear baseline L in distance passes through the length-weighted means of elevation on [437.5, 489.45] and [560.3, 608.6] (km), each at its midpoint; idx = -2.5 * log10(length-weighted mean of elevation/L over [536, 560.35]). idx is 0.03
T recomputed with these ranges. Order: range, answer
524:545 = 4.06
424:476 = 4.22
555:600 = 4.04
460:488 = 4.23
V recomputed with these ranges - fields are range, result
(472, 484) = 4.4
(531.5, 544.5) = 4.19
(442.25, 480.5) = 4.41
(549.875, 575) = 4.2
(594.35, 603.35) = 4.29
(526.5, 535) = 4.36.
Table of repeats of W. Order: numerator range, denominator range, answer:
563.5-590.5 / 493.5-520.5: 0.99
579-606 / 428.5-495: 0.97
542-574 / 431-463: 0.94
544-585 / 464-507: 0.96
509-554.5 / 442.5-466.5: 0.95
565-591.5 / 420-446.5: 0.96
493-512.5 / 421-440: 0.99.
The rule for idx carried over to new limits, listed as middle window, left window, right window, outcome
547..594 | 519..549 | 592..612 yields 0.02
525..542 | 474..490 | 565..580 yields 0.02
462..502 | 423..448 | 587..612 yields 0.00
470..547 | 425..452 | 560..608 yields 0.01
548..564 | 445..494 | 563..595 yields 0.02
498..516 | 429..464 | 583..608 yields 0.01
